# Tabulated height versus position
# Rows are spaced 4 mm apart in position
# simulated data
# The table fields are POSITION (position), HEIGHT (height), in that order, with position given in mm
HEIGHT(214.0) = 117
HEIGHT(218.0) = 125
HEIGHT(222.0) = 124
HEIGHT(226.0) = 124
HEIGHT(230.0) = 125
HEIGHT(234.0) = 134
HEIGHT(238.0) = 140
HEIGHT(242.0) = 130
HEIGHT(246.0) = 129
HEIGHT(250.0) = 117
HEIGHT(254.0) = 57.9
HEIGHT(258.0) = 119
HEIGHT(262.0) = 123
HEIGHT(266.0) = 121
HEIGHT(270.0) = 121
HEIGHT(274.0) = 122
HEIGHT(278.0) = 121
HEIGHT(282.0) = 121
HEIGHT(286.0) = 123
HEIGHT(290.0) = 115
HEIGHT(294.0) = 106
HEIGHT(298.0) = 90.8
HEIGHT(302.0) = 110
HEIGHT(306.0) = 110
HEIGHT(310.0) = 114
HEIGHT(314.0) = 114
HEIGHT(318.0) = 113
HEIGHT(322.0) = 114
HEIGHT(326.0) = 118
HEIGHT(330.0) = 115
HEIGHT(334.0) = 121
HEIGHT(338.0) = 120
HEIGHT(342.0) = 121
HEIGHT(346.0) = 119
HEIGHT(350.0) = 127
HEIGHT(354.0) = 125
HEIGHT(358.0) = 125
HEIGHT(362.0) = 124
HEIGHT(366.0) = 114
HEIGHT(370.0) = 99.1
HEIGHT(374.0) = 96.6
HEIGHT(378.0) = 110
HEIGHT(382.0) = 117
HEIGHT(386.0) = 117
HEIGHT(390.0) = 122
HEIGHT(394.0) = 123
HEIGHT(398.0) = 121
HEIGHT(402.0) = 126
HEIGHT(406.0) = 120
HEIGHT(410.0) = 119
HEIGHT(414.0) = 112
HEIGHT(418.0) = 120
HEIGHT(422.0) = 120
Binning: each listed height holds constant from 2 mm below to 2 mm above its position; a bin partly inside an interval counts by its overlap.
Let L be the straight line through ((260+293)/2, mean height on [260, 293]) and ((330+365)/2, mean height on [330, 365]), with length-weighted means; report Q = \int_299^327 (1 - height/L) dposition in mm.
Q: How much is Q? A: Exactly 2.1 mm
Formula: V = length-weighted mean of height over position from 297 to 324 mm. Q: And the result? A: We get 110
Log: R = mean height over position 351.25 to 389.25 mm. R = 115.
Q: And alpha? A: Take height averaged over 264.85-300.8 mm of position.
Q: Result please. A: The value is 115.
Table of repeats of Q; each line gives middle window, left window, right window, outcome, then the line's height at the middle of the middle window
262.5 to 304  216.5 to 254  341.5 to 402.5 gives 2.17 mm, 122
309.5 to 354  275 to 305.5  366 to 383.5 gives -3.58 mm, 110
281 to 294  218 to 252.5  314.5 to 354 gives 0.54 mm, 123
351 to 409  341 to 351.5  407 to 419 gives 1.09 mm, 120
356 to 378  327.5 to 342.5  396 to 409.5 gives 1.61 mm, 120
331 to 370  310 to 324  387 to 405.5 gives -1.02 mm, 117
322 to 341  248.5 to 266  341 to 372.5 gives -0.43 mm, 116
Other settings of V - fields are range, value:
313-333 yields 115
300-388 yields 116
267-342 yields 115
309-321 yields 114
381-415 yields 120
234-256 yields 117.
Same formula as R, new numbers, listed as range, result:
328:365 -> 122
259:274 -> 122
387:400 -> 122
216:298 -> 119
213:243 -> 128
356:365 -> 123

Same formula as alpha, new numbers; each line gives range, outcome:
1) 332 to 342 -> 121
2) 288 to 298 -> 107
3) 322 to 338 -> 118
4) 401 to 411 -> 122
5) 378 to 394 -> 118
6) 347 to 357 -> 125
